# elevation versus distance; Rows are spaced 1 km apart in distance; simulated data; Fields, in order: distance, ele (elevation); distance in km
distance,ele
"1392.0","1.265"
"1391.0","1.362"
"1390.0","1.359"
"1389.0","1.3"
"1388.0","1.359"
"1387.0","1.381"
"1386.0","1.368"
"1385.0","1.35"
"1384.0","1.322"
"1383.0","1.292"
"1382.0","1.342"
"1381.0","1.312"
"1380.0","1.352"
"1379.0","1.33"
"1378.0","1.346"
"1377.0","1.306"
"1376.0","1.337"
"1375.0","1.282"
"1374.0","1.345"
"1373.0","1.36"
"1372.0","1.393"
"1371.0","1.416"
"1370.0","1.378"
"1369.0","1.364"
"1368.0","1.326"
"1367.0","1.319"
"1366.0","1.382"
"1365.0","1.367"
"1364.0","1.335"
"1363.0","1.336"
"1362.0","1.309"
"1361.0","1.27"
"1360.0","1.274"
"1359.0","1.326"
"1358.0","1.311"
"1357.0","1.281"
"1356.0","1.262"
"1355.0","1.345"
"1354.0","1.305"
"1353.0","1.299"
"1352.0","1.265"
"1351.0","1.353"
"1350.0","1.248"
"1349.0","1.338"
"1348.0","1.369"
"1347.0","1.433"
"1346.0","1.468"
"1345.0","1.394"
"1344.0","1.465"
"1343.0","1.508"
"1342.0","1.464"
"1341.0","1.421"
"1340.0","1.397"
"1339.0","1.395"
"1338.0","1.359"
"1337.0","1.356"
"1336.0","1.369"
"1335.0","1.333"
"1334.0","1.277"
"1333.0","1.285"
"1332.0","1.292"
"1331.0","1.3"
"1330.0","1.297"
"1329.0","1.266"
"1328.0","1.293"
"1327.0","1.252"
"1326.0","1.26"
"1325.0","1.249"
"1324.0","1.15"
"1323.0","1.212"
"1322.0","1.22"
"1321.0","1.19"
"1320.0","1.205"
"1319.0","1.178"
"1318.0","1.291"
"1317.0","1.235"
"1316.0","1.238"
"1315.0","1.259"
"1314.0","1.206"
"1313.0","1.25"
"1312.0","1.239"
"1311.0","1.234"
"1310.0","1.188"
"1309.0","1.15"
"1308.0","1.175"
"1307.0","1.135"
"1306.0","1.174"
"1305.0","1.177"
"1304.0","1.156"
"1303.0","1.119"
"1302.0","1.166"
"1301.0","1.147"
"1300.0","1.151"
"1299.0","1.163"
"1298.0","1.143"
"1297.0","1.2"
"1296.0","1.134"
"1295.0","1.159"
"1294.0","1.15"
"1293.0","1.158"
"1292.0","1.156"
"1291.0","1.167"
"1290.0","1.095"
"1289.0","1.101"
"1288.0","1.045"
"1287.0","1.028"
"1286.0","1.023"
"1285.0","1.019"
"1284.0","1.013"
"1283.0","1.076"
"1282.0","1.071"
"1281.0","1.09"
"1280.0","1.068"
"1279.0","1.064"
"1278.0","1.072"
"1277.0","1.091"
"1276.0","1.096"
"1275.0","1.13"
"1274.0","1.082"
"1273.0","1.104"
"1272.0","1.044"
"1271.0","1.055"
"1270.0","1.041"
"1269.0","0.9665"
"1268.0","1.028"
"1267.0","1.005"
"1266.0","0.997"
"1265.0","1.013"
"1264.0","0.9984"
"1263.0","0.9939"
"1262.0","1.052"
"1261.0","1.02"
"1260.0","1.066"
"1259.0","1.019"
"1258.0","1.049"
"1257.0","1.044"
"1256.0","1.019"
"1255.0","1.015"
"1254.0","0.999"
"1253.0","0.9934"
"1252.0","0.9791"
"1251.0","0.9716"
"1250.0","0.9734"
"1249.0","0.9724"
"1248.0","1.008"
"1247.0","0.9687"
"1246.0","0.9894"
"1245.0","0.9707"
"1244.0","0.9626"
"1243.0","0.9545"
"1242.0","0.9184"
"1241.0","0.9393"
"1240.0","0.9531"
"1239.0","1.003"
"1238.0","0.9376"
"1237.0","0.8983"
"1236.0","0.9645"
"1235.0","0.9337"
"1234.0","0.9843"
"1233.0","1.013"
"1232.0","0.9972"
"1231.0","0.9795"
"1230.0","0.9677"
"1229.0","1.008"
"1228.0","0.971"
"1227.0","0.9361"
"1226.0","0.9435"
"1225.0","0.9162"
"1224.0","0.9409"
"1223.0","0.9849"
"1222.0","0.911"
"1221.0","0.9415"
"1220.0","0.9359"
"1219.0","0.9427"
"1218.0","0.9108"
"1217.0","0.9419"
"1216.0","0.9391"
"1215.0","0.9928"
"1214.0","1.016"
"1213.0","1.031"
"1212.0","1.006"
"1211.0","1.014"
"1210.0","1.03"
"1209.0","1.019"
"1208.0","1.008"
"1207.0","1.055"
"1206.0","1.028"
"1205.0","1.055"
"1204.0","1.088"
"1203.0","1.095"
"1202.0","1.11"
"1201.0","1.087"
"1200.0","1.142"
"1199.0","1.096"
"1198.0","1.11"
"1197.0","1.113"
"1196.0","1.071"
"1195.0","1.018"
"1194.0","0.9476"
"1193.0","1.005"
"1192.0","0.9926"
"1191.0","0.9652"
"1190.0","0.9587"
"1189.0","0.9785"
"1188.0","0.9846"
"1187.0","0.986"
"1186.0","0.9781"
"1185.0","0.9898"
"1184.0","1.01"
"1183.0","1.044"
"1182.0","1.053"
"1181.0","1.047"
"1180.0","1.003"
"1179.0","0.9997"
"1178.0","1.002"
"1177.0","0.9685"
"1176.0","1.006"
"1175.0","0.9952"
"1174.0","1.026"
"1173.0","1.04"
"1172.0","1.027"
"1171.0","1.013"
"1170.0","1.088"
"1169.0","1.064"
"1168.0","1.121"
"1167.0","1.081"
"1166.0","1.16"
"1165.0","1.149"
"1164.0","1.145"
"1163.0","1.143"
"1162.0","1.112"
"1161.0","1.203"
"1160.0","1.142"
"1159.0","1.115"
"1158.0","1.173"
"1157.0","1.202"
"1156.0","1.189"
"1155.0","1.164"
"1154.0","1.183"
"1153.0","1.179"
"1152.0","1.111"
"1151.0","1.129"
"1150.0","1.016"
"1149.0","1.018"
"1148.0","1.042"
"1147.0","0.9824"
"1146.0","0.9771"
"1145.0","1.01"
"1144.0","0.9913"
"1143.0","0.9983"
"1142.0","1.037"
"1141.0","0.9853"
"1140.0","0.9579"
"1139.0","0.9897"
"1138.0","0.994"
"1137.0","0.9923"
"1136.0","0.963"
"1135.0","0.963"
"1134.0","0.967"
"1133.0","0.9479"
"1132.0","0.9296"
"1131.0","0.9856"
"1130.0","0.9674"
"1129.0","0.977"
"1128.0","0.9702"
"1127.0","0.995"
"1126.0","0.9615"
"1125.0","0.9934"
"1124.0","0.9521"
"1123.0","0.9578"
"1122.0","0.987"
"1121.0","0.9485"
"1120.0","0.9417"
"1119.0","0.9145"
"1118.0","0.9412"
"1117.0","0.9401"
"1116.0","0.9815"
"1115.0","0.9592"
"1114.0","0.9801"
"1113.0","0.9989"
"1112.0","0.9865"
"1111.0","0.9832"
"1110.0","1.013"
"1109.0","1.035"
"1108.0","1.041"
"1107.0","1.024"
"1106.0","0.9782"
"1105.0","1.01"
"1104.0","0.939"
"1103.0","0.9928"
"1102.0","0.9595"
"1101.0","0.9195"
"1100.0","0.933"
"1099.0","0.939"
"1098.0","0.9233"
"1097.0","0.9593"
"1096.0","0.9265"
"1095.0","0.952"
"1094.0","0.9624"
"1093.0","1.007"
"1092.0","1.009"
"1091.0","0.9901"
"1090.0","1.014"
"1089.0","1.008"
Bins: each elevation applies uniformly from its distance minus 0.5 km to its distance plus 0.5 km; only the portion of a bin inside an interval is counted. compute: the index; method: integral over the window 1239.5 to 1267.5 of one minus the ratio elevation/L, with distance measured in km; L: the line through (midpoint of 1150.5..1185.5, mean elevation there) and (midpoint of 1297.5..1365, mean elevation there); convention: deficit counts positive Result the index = 4.54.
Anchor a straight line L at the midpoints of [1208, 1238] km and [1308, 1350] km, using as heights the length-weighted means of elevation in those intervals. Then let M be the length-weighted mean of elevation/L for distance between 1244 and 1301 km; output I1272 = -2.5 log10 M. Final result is 0.067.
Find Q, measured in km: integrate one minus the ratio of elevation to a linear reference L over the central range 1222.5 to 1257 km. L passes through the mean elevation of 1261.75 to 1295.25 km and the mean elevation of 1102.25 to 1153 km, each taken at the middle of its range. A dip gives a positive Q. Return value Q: 2.5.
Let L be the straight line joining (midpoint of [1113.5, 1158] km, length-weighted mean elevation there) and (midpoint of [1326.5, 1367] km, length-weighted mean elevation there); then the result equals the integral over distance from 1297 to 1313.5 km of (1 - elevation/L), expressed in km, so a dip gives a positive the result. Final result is 1.3 km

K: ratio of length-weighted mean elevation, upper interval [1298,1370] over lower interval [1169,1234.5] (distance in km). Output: 1.3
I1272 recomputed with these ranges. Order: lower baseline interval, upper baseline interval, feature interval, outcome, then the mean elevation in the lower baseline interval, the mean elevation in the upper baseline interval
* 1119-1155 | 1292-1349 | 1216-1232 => 0.18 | 1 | 1.26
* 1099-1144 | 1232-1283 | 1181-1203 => -0.04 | 0.975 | 1.01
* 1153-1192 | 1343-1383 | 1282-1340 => 0.06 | 1.07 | 1.34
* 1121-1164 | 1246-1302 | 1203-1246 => 0.08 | 1.04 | 1.06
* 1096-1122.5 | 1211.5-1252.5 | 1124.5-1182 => -0.08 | 0.97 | 0.964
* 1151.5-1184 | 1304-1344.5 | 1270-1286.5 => 0.14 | 1.09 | 1.27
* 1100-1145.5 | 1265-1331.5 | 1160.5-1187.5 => -0.03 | 0.976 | 1.14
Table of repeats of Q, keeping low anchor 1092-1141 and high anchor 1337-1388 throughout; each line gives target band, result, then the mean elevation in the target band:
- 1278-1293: 1.90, 1.08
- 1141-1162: -1.36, 1.09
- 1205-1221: 1.82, 0.992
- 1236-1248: 2.14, 0.957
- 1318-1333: 0.58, 1.24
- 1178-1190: 0.78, 1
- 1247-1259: 1.82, 1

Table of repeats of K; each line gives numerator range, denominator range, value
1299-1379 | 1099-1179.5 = 1.26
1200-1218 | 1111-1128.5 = 1.07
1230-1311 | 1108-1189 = 1.02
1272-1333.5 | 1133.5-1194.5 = 1.11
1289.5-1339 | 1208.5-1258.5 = 1.25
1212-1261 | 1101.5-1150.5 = 0.99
